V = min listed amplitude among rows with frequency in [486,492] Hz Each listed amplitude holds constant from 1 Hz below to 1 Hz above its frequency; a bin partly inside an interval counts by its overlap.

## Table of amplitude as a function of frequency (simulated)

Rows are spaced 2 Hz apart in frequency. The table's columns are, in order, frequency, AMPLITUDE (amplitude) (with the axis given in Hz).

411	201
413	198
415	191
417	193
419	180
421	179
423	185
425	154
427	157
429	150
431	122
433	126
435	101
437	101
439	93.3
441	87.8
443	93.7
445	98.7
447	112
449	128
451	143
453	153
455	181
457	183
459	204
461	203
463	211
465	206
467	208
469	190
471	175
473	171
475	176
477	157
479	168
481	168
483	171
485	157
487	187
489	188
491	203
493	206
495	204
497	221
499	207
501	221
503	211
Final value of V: 187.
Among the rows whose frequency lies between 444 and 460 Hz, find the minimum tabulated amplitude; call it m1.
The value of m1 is 98.7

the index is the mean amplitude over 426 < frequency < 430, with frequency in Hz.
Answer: 154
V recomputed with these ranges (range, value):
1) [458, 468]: 203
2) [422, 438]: 101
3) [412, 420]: 180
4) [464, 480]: 157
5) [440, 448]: 87.8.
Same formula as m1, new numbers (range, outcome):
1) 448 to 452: 128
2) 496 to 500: 207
